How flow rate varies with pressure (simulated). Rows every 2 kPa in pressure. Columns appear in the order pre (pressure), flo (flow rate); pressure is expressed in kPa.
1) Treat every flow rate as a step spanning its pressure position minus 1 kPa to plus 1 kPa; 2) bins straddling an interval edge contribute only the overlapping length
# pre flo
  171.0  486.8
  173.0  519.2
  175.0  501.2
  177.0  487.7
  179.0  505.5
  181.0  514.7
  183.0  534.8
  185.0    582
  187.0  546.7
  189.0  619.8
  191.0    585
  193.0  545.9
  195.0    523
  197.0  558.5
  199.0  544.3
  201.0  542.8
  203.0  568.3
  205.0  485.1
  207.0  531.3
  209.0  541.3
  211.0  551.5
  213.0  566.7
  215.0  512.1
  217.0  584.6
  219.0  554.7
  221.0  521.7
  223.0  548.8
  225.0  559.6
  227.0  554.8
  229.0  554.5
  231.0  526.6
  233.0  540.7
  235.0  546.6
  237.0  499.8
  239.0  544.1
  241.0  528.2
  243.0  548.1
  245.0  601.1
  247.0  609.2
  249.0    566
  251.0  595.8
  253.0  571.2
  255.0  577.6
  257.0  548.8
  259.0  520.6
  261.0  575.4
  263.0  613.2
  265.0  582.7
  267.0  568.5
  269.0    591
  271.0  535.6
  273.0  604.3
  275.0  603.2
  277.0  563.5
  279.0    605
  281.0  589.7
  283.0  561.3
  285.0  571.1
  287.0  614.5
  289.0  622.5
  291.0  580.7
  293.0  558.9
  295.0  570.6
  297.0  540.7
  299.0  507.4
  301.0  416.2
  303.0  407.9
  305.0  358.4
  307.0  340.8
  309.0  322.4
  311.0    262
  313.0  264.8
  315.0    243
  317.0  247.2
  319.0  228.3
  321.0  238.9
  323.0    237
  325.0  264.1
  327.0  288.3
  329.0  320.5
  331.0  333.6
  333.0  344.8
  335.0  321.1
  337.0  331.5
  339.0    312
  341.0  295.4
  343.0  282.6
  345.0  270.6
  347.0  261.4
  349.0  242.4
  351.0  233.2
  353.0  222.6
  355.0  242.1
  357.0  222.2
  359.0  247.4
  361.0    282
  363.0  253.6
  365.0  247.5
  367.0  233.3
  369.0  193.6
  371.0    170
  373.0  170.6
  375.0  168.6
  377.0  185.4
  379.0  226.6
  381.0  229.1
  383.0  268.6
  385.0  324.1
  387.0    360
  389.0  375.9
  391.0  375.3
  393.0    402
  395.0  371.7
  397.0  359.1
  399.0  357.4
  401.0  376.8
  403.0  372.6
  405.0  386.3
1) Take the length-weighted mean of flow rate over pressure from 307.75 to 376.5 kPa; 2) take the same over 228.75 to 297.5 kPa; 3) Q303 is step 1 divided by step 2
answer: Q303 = 0.45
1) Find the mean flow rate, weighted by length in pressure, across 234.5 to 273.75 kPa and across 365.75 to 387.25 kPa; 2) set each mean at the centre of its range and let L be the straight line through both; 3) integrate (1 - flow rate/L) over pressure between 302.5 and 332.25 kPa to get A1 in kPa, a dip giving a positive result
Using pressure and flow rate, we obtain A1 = 7.7 kPa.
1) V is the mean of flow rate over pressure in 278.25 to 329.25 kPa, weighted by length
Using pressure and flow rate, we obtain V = 414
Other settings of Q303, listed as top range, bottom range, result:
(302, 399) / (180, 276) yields 0.50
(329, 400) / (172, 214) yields 0.51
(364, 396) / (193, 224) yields 0.50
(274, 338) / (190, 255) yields 0.75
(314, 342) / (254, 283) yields 0.50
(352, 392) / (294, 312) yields 0.60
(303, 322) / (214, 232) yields 0.52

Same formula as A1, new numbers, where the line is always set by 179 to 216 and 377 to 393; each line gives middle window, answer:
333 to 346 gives 2.1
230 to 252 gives -2.9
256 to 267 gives -2.5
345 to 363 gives 5.2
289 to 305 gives -3.4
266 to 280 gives -4.1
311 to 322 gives 4.1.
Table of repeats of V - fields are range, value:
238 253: 570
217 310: 544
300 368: 283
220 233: 544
